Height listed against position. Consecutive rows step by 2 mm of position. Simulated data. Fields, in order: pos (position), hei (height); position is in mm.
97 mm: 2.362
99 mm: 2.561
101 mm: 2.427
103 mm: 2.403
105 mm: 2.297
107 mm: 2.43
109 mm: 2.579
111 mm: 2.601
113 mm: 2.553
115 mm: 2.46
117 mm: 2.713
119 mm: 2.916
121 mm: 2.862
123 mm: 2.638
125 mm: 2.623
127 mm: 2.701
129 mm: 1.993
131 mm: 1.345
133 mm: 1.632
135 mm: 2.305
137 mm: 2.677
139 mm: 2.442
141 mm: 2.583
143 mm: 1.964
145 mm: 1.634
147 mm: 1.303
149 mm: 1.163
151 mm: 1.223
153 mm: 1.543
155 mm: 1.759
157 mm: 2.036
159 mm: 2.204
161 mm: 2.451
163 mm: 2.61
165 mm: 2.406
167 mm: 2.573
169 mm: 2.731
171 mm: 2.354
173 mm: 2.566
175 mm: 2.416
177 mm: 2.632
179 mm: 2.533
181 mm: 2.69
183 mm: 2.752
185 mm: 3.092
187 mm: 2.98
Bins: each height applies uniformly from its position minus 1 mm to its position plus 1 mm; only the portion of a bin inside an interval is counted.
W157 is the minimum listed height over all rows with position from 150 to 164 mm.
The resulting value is 1.223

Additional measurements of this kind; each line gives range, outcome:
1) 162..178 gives 2.354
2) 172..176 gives 2.416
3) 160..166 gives 2.406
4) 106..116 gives 2.43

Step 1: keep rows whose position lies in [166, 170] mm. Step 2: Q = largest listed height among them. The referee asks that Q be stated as 2.731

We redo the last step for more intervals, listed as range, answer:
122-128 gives 2.701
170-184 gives 2.752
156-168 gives 2.61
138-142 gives 2.583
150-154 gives 1.543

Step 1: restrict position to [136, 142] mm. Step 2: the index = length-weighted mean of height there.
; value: 2.57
